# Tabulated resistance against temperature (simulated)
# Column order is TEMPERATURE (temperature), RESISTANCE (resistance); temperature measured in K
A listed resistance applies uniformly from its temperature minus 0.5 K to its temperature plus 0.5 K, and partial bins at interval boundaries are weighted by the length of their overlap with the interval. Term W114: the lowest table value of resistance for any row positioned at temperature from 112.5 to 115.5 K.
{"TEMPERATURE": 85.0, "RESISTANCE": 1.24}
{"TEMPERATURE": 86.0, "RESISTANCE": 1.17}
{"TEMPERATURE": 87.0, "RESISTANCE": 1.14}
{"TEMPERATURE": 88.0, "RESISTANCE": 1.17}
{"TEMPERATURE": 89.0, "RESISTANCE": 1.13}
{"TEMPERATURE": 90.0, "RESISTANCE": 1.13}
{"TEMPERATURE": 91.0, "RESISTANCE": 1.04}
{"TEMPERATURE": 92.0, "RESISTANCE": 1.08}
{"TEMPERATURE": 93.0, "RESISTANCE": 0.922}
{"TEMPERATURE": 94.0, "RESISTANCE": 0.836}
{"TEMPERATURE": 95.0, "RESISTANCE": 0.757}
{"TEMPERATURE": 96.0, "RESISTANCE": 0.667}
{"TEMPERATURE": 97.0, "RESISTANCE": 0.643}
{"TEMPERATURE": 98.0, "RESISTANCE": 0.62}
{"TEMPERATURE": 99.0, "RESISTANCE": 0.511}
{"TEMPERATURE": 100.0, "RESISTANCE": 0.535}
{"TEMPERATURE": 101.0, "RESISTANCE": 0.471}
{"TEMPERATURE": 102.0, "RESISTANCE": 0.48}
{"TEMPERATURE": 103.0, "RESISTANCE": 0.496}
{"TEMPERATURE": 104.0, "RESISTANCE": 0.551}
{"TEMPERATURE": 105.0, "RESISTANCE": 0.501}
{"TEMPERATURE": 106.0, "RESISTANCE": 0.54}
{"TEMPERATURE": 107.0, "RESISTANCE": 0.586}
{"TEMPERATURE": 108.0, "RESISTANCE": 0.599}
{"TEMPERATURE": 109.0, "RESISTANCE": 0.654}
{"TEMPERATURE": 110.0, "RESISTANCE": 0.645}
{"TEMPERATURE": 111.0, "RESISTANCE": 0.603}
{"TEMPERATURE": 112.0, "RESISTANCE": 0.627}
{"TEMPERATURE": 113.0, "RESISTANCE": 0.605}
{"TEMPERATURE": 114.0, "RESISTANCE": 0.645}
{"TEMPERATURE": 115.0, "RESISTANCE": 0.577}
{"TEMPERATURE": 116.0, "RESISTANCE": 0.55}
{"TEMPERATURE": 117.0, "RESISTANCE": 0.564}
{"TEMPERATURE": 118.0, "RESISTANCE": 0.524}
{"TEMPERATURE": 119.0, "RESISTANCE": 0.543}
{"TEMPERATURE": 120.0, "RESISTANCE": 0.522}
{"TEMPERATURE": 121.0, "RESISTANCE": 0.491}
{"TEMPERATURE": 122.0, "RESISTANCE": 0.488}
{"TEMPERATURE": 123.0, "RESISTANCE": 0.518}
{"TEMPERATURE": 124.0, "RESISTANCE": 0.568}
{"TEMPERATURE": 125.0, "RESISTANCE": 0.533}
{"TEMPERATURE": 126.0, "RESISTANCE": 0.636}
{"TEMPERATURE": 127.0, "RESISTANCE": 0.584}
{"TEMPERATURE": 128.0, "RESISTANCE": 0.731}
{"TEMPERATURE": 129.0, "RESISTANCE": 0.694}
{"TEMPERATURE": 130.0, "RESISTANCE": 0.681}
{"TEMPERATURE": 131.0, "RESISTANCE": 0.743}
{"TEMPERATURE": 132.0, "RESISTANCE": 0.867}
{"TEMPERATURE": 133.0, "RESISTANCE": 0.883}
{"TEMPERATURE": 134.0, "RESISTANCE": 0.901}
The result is 0.577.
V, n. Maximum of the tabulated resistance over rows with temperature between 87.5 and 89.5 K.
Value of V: 1.17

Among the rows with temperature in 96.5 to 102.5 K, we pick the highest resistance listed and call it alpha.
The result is 0.643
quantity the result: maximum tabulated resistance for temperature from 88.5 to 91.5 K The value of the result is 1.13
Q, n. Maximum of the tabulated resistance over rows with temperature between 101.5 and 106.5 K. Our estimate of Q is 0.551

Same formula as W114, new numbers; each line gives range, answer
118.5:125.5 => 0.488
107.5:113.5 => 0.599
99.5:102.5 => 0.471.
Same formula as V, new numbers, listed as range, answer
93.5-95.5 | 0.836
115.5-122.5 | 0.564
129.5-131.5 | 0.743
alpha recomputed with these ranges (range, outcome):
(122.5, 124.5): 0.568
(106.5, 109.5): 0.654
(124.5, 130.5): 0.731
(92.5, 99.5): 0.922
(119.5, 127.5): 0.636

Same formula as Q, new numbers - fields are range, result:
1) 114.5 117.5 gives 0.577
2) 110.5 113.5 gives 0.627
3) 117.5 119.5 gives 0.543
